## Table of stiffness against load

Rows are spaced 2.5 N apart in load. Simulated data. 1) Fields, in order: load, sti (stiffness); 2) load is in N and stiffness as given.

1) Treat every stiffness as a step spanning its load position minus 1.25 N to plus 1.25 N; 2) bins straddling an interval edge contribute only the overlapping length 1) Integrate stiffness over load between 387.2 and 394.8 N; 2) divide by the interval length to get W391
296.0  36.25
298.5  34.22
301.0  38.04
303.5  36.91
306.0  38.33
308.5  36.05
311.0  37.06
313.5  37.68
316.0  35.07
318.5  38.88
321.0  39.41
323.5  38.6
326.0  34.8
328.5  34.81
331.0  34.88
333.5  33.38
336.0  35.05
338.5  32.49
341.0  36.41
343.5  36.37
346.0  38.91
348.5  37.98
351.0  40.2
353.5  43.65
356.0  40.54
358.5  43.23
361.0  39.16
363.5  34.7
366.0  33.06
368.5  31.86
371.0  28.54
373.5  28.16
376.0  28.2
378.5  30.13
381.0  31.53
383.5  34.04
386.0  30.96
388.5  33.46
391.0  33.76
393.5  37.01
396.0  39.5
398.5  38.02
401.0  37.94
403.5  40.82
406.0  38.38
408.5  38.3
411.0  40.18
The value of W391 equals 34.7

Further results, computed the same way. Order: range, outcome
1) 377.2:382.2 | 30.8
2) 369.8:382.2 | 29.3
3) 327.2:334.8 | 34.4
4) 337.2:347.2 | 36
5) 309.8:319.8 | 37.2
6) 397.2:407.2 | 38.8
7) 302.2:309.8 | 37.1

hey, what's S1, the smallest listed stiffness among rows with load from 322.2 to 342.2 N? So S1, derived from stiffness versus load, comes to 32.49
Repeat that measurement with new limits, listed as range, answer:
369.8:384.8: 28.16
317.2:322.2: 38.88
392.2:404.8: 37.01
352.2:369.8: 31.86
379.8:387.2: 30.96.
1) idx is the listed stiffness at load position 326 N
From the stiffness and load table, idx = 34.8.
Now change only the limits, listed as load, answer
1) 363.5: 34.7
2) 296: 36.25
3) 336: 35.05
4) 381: 31.53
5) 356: 40.54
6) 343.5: 36.37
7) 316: 35.07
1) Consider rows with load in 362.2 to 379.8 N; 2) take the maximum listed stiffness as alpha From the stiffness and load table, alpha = 34.7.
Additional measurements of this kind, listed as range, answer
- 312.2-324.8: 39.41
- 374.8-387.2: 34.04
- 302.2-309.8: 38.33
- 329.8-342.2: 36.41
